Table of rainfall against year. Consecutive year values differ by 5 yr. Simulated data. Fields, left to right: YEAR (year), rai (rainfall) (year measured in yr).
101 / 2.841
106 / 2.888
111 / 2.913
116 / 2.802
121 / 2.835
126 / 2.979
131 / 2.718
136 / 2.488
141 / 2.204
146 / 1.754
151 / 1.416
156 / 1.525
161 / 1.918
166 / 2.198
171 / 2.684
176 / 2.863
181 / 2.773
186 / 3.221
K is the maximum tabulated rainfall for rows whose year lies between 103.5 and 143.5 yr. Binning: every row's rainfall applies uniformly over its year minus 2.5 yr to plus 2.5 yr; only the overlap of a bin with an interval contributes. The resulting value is 2.979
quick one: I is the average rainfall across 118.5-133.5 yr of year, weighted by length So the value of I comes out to 2.84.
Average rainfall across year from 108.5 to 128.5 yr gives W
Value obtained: 2.88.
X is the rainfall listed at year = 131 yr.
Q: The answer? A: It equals 2.718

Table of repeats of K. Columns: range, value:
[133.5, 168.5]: 2.488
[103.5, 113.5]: 2.913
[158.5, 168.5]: 2.198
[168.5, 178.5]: 2.863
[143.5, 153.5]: 1.754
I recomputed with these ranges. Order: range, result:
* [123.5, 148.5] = 2.43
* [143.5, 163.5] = 1.65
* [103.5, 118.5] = 2.87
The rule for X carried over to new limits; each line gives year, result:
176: 2.863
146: 1.754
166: 2.198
